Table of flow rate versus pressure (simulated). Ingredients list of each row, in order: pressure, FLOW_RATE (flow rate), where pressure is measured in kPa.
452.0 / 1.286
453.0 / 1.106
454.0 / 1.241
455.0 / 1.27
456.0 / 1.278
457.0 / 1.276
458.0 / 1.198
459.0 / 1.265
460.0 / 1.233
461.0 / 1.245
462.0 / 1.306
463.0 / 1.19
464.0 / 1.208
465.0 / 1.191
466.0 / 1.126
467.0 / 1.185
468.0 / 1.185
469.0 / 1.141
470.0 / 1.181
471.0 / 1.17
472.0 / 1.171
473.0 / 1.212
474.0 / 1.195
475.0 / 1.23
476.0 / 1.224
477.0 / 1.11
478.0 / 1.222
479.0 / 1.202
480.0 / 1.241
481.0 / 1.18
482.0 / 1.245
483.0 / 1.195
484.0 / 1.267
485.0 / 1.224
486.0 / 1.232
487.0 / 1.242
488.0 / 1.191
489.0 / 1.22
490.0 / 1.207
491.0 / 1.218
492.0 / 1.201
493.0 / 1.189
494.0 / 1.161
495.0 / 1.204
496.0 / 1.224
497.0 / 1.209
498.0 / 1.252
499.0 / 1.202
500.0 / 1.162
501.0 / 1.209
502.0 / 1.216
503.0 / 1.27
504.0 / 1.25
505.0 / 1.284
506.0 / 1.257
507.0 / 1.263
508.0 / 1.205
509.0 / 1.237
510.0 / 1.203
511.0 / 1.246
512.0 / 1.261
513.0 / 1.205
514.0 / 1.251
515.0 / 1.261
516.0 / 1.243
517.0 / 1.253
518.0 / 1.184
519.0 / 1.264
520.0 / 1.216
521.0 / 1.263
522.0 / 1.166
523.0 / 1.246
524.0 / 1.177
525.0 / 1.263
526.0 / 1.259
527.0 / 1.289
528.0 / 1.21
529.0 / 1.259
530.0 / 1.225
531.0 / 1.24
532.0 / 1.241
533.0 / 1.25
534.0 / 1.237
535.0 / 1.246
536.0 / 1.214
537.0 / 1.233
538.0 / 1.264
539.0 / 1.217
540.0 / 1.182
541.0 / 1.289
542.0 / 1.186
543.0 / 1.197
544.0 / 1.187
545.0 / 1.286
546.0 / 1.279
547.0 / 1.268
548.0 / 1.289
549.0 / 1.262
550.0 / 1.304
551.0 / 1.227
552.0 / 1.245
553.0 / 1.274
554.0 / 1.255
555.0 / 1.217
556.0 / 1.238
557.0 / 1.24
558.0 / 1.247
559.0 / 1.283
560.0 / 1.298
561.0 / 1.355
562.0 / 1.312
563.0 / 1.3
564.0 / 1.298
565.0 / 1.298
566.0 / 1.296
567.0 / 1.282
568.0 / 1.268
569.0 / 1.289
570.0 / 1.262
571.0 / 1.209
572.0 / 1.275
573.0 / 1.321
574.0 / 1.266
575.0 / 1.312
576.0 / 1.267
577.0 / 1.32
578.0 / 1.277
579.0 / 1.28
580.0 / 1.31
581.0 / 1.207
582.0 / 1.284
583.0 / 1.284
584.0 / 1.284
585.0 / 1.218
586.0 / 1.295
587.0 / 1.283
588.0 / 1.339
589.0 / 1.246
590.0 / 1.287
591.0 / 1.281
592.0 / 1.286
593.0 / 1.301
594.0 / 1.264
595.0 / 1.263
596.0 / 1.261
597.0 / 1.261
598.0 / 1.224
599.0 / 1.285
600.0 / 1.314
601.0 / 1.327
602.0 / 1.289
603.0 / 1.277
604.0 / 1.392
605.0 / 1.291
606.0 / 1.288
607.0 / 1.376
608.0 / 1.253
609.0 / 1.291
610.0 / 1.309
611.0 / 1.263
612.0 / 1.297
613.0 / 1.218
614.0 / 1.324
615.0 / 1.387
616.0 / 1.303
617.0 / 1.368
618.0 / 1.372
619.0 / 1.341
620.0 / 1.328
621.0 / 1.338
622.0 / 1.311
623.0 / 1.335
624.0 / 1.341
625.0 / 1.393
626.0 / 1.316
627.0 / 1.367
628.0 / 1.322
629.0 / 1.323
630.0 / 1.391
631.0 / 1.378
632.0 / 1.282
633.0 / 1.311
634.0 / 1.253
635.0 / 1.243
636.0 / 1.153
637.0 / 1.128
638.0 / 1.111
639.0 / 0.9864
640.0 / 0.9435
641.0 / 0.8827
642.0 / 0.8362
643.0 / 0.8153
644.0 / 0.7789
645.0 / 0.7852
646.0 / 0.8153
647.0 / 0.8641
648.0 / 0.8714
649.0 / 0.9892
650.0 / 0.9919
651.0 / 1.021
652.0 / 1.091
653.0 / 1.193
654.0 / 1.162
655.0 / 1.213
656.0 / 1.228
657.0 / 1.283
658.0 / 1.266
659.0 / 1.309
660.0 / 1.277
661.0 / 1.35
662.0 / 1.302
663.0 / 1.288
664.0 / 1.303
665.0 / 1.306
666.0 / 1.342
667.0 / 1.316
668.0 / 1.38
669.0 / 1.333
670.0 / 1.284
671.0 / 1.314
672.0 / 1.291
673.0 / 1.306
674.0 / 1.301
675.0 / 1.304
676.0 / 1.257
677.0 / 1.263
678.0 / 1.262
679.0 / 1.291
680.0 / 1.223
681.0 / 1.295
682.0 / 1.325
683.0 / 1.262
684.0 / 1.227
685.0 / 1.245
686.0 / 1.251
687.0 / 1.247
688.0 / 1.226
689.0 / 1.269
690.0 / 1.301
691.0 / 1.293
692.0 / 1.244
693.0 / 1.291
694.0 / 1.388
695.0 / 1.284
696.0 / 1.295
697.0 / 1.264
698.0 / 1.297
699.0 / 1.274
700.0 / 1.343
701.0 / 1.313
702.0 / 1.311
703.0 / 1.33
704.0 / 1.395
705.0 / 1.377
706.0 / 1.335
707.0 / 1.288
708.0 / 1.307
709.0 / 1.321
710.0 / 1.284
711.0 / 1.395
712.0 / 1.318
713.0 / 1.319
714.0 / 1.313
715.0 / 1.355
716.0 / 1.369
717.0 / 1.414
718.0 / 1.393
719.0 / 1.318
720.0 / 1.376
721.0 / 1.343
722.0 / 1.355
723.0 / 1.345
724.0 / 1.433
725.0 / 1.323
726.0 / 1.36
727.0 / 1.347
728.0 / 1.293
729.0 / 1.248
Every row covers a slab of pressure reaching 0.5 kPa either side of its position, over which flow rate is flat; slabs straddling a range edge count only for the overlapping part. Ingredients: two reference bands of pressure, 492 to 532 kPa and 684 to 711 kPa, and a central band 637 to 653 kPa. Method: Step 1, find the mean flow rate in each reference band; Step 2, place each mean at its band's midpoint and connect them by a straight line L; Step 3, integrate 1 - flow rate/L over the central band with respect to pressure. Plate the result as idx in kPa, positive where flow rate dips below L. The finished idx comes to 4.3 kPa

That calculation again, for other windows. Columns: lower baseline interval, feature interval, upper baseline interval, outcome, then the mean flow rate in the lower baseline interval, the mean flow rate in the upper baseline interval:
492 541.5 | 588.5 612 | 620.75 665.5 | -2.00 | 1.23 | 1.16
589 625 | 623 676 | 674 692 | 3.97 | 1.3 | 1.27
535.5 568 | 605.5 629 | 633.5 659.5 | -4.47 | 1.26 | 1.05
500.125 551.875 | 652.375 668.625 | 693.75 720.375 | 0.33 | 1.24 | 1.33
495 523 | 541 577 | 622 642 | -1.17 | 1.23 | 1.23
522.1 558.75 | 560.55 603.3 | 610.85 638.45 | -0.33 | 1.24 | 1.3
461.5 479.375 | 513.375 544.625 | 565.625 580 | 0.25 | 1.19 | 1.28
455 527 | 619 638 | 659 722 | -0.32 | 1.22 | 1.31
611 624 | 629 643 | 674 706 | 1.87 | 1.32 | 1.29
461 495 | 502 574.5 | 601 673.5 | -2.48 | 1.2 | 1.22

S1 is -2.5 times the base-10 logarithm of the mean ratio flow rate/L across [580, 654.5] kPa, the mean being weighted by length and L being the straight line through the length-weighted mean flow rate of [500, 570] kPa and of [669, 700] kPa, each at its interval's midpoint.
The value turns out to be 0.04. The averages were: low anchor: 1.25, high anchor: 1.28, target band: 1.22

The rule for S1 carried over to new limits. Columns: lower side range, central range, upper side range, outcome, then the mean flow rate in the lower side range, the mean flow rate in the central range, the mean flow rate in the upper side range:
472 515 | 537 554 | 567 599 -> 0.00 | 1.22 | 1.25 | 1.28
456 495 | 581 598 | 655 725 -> -0.01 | 1.21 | 1.27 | 1.31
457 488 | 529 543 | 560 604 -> 0.02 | 1.21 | 1.23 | 1.28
